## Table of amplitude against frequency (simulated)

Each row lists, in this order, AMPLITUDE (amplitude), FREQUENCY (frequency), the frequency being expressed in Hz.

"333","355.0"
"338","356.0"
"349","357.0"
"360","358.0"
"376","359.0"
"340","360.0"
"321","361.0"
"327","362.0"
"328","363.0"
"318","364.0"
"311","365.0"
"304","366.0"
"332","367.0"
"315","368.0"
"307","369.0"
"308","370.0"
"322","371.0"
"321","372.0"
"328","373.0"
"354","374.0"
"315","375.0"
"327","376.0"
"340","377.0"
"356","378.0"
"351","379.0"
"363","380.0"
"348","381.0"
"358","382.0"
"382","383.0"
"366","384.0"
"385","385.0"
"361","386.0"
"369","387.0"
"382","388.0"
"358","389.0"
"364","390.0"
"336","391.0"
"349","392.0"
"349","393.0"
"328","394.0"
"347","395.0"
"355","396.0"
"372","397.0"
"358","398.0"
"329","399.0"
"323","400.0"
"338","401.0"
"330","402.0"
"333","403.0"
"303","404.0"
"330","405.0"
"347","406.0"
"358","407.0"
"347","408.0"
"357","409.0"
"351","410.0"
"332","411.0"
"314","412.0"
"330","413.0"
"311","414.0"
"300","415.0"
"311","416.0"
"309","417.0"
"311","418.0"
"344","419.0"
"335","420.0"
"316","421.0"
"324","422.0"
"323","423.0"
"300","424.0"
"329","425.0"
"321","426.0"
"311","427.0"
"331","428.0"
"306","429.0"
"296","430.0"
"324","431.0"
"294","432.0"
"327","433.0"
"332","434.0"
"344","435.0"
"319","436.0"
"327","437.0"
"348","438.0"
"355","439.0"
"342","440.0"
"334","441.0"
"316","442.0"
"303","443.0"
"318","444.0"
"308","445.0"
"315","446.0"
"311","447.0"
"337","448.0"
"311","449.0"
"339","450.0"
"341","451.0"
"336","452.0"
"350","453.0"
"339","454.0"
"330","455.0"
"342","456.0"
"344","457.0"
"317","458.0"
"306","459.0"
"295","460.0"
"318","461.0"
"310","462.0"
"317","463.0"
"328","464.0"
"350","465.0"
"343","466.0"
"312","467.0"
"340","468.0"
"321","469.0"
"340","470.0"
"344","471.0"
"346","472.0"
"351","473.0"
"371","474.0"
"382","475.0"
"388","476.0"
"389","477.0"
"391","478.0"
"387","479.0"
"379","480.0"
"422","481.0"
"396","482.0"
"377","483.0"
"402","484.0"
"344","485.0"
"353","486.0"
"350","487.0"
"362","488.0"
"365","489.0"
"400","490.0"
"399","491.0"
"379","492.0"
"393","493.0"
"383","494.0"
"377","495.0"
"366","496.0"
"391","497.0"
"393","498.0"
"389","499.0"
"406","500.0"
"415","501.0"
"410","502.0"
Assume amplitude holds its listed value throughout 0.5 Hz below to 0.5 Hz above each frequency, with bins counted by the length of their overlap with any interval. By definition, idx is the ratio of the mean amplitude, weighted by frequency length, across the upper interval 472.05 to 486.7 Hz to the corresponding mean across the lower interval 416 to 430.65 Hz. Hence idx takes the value 1.19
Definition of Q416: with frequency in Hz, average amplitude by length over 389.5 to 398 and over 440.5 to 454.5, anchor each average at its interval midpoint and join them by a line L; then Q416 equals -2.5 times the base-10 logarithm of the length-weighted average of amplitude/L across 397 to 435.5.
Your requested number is 0.04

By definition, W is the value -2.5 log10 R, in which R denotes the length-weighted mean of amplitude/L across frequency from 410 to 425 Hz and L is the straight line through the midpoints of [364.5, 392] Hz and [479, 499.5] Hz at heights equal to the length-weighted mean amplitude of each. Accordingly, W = 0.12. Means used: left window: 343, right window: 381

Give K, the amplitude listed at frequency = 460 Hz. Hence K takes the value 295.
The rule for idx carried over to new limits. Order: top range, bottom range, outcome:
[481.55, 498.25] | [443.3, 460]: 1.16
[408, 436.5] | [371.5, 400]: 0.92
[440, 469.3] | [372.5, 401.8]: 0.93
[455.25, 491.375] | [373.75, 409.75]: 1.02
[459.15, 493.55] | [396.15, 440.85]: 1.09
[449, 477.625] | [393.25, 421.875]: 1.02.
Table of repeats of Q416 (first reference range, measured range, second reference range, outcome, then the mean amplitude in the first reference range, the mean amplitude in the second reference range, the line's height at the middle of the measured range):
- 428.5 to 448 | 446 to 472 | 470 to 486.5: 0.066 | 322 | 375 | 350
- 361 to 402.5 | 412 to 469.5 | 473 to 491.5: 0.128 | 342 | 380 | 364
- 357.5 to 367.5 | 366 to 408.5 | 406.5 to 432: -0.050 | 332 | 323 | 328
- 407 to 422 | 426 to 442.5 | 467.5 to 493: 0.050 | 327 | 372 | 341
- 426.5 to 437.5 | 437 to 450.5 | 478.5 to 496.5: 0.019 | 319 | 380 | 332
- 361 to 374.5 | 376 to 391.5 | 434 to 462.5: -0.121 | 321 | 327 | 322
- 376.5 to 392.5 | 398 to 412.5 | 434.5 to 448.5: 0.039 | 360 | 327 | 348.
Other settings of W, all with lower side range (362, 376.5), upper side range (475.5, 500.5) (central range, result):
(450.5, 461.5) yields 0.12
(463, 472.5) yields 0.12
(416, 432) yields 0.10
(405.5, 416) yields 0.03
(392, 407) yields -0.01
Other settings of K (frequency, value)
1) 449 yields 311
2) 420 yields 335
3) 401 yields 338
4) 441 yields 334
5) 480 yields 379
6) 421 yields 316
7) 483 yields 377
